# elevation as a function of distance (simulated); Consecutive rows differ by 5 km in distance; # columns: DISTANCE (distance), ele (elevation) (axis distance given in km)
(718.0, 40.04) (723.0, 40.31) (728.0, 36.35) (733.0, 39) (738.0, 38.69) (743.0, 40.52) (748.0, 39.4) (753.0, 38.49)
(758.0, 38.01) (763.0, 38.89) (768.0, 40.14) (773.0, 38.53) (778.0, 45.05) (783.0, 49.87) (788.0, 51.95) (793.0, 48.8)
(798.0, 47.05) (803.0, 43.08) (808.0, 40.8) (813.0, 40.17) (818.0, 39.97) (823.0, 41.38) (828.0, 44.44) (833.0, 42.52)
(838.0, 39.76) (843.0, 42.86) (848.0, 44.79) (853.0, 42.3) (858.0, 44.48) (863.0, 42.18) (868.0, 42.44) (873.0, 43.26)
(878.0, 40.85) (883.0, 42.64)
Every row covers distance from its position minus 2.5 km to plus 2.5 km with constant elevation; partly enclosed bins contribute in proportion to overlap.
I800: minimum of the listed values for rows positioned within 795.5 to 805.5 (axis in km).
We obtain 43.08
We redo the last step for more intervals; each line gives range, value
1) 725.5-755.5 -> 36.35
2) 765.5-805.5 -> 38.53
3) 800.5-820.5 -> 39.97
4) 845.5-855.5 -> 42.3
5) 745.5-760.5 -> 38.01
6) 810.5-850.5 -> 39.76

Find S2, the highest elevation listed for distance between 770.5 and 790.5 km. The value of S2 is 51.95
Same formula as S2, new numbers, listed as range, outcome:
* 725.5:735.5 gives 39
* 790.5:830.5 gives 48.8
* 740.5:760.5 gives 40.52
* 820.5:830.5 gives 44.44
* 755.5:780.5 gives 45.05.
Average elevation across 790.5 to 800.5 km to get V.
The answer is 47.9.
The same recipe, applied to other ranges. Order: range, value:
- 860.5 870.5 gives 42.3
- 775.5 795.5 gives 48.9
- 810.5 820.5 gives 40.1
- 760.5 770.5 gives 39.5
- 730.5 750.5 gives 39.4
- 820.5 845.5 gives 42.2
